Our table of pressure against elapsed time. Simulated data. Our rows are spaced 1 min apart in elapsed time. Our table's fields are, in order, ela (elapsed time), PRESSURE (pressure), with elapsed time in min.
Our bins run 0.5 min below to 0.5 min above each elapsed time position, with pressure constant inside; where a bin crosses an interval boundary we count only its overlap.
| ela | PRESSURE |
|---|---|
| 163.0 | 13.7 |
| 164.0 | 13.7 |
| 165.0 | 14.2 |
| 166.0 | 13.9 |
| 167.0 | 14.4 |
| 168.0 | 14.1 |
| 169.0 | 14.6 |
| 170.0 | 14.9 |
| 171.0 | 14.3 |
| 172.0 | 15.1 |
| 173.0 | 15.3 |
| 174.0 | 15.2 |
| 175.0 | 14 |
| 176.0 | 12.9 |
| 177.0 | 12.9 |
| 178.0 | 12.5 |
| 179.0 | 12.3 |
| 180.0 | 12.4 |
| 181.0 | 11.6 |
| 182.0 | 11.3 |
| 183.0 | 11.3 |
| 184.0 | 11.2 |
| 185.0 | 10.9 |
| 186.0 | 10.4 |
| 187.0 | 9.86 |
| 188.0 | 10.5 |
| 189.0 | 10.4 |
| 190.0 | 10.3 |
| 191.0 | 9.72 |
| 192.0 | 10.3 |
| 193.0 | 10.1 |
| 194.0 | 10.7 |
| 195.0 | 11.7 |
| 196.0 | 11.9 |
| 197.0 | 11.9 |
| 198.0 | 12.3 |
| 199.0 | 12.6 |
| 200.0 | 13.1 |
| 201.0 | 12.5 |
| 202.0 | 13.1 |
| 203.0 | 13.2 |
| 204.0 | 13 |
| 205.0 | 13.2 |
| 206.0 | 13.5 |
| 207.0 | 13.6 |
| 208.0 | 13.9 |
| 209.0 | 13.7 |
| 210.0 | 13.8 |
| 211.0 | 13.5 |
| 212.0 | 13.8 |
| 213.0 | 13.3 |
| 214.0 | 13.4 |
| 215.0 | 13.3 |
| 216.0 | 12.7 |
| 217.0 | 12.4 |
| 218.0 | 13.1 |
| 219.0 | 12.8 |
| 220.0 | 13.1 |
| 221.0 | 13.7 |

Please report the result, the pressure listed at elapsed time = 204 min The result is 13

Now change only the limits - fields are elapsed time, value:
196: 11.9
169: 14.6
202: 13.1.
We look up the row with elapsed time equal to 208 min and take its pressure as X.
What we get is 13.9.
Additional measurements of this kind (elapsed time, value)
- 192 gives 10.3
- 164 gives 13.7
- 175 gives 14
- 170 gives 14.9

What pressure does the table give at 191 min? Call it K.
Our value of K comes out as 9.72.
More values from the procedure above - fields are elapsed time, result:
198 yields 12.3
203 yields 13.2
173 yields 15.3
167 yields 14.4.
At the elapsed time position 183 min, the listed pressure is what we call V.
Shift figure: 11.3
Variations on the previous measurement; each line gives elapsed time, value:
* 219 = 12.8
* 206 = 13.5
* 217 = 12.4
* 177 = 12.9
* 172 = 15.1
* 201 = 12.5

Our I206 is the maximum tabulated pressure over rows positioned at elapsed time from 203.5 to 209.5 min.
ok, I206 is 13.9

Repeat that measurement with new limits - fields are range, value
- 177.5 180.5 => 12.5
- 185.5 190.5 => 10.5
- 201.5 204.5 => 13.2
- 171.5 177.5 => 15.3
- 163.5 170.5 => 14.9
